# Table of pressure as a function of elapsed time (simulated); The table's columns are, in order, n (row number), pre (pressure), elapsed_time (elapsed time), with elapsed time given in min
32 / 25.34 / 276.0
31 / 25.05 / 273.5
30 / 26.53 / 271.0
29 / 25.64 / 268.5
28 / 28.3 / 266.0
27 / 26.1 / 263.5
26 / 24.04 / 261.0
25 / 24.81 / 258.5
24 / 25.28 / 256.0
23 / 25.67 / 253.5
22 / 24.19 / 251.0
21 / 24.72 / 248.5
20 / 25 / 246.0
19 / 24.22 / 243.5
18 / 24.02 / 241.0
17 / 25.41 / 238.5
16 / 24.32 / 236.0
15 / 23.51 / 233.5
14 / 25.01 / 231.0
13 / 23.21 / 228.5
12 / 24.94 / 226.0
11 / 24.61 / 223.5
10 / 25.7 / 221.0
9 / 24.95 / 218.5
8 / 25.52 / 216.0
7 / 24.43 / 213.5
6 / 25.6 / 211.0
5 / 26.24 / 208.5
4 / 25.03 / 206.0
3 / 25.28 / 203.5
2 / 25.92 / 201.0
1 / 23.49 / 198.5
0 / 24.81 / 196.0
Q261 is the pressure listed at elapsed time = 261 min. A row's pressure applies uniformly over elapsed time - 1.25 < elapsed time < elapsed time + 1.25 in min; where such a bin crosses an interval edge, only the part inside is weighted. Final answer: 24.04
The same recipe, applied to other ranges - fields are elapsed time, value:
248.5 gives 24.72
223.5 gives 24.61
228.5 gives 23.21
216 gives 25.52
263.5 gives 26.1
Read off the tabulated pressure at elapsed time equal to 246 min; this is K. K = 25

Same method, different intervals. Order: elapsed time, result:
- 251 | 24.19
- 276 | 25.34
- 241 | 24.02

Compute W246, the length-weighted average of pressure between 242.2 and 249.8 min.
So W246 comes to 24.6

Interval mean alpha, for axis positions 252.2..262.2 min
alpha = 25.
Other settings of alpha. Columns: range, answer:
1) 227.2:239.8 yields 24.3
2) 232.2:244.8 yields 24.3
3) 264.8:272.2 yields 26.8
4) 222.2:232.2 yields 24.4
